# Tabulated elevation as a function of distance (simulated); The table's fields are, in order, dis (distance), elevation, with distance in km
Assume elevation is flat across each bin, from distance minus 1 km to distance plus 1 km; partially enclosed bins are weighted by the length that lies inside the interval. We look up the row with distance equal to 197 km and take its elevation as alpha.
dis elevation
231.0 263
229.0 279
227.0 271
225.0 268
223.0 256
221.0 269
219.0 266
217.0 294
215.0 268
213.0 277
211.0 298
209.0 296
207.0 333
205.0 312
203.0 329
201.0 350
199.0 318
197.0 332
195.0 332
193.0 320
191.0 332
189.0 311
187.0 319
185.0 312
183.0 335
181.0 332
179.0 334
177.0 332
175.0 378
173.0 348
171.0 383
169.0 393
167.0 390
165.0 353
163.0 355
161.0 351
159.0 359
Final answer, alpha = 332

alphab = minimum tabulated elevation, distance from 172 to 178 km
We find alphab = 332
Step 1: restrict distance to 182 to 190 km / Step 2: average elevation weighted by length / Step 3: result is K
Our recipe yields 319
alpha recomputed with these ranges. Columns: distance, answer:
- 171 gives 383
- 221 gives 269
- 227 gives 271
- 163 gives 355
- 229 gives 279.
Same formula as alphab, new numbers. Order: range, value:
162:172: 353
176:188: 312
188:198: 311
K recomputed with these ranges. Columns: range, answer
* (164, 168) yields 372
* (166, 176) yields 378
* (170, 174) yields 366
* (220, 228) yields 266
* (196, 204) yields 332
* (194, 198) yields 332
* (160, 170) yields 368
